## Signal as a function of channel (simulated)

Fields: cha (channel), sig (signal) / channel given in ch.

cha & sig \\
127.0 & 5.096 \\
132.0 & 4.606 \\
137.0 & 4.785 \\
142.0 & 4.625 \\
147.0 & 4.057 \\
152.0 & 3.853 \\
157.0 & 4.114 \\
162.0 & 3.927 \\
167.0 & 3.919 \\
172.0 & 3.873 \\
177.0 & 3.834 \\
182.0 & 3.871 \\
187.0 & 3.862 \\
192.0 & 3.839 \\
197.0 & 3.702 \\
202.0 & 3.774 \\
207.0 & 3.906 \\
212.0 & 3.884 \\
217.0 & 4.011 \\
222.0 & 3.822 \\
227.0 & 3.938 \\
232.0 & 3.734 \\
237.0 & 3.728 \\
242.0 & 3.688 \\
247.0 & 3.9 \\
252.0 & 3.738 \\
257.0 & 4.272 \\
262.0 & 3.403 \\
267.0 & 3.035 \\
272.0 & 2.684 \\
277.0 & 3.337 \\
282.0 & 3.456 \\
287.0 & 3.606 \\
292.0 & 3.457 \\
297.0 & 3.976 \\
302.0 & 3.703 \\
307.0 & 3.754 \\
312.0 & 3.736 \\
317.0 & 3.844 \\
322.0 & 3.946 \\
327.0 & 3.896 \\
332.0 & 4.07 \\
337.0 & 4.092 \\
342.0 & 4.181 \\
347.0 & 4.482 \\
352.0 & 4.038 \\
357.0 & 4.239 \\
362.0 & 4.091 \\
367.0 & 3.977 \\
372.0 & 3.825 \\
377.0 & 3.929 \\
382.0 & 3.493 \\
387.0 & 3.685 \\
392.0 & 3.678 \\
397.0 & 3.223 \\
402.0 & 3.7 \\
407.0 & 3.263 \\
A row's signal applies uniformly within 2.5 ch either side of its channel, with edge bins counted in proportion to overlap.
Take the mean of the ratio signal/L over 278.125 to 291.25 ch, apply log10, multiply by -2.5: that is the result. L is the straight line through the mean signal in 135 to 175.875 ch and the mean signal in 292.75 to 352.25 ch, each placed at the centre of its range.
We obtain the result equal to 0.14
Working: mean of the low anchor 4.13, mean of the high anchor 3.96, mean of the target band 3.5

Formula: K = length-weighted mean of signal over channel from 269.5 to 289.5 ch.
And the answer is 3.27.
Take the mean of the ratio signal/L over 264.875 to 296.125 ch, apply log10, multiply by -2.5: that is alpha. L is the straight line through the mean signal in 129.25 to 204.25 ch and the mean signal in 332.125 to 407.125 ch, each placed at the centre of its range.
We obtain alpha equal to 0.20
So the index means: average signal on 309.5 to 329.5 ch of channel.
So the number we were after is 3.86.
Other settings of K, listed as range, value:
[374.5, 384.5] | 3.71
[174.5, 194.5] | 3.85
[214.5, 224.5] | 3.92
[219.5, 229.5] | 3.88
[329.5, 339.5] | 4.08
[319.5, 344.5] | 4.04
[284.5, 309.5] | 3.7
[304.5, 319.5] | 3.78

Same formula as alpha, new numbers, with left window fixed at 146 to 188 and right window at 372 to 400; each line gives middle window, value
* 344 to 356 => -0.160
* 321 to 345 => -0.100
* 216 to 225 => -0.015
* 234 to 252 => 0.015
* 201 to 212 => 0.002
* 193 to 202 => 0.038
